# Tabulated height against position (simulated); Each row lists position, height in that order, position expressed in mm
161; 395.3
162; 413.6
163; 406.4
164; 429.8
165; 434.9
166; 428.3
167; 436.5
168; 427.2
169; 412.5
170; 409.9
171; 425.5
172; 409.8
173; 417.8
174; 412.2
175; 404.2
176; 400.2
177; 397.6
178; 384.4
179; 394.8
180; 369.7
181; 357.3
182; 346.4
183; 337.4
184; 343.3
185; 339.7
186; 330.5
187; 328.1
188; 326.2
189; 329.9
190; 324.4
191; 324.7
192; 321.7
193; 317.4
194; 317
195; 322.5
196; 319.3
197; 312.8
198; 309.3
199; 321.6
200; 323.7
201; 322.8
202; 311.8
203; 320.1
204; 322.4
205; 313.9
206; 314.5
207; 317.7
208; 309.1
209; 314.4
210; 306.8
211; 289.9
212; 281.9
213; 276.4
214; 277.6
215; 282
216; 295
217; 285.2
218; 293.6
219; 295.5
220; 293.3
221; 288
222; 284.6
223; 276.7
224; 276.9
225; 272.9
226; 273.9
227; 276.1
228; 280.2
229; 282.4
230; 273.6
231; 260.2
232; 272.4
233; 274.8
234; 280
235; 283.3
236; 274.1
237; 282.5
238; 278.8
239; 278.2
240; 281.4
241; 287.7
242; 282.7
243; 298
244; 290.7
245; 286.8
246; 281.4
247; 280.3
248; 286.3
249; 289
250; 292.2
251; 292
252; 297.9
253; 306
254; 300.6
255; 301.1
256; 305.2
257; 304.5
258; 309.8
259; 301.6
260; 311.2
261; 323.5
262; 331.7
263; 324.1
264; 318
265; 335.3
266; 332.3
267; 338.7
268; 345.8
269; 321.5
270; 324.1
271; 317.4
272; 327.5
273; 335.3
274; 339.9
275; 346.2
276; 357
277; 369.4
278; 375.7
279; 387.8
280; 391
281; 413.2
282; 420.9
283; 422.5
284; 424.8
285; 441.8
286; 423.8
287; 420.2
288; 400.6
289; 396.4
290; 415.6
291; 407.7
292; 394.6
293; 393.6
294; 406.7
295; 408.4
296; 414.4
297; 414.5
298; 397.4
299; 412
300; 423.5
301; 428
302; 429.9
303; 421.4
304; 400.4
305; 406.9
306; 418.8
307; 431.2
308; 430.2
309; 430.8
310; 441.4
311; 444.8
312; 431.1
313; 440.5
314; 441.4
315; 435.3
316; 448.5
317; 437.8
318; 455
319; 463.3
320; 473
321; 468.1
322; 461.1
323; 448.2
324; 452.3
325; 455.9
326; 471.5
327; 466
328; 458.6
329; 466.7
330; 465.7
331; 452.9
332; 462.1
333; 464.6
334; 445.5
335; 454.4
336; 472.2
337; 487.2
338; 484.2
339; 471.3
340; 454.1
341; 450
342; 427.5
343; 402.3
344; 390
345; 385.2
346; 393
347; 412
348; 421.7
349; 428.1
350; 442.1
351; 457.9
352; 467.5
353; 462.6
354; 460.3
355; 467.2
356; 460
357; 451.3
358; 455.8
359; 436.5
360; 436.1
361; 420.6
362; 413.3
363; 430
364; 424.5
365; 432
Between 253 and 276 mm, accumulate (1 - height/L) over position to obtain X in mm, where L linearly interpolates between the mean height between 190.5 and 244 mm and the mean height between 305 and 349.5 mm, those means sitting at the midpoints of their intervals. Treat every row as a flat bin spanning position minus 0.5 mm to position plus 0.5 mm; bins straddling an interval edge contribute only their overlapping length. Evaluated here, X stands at 2.34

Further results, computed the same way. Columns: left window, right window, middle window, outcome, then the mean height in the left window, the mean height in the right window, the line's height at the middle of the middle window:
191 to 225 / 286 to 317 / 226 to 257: 5.37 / 303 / 420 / 345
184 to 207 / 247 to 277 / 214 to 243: 3.52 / 322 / 318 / 320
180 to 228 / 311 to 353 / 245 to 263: 3.10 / 309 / 448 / 364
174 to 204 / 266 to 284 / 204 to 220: 2.26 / 341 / 362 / 346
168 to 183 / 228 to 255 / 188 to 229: 4.49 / 395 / 285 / 340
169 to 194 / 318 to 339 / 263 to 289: 3.63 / 365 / 464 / 428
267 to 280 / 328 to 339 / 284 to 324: -2.02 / 347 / 465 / 407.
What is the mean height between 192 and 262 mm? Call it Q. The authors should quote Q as 295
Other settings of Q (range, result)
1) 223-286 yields 316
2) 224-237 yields 276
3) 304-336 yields 449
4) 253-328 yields 394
